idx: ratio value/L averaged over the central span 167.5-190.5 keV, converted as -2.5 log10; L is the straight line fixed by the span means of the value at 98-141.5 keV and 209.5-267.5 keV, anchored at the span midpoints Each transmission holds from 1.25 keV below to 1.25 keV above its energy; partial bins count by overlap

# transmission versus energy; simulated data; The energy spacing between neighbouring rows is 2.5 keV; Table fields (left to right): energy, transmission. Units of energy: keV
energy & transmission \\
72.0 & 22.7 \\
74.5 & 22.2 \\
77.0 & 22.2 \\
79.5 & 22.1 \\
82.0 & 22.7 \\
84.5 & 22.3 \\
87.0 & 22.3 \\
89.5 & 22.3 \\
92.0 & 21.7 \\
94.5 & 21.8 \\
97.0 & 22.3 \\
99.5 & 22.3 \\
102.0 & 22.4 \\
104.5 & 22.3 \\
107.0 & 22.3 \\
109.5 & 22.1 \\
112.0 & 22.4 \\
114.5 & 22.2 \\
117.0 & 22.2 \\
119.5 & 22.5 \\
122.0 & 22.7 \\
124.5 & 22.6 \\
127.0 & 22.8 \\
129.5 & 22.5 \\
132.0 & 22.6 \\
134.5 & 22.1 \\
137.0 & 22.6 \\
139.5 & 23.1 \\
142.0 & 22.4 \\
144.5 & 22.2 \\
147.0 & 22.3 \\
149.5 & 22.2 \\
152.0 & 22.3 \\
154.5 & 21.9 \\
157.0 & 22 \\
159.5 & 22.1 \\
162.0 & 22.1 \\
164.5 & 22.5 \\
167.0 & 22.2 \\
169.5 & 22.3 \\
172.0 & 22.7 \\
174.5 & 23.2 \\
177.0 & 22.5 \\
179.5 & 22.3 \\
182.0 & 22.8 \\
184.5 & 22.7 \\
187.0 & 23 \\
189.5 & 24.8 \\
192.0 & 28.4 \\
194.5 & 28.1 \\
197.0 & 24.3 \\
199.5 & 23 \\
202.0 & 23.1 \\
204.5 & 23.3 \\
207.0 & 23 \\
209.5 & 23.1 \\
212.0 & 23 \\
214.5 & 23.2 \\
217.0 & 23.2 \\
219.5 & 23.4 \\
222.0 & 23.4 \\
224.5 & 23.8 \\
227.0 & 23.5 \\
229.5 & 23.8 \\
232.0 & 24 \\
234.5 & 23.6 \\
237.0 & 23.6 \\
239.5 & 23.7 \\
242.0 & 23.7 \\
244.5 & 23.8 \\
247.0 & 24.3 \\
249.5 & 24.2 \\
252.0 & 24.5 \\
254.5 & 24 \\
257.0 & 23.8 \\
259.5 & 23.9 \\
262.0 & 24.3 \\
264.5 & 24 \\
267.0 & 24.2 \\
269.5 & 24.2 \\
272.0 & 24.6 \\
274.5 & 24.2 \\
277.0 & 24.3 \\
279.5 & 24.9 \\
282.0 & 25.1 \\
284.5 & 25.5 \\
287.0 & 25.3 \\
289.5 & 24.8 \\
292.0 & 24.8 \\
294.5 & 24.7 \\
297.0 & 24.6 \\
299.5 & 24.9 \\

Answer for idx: 0.011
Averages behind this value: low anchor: 22.5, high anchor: 23.8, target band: 22.9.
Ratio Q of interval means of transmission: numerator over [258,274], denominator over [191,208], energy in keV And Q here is 0.98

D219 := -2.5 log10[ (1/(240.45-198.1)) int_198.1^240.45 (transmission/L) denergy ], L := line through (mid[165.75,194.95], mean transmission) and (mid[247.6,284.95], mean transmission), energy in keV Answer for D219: 0.03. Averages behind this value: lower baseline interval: 23.6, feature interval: 23.4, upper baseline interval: 24.4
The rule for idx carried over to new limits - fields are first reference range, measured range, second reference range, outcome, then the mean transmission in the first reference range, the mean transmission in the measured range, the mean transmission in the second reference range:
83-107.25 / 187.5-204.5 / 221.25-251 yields -0.08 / 22.2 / 25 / 23.8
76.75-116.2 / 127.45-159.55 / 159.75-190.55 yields 0.01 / 22.2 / 22.4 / 22.7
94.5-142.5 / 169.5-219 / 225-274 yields -0.01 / 22.4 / 23.6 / 24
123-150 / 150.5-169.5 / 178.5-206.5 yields 0.05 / 22.5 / 22.2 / 24.1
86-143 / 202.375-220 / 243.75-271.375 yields 0.02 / 22.4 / 23.2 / 24.1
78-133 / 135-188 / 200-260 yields 0.02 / 22.3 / 22.4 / 23.6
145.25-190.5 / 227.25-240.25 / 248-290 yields 0.00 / 22.5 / 23.7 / 24.5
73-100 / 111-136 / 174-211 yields 0.02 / 22.2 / 22.5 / 23.8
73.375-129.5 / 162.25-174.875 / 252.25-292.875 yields 0.03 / 22.3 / 22.5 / 24.5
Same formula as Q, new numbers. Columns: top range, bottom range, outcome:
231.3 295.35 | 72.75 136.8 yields 1.09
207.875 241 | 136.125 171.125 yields 1.05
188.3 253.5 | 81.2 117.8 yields 1.08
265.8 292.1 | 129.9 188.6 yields 1.10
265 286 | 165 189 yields 1.08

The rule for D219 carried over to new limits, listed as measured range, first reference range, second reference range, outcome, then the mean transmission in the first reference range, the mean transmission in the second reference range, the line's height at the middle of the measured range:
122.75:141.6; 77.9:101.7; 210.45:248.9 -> 0.00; 22.2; 23.6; 22.6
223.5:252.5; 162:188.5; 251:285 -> 0.00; 22.6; 24.4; 23.8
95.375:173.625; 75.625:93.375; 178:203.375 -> 0.04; 22.2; 24.2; 23.2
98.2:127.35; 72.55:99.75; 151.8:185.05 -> -0.01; 22.2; 22.4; 22.3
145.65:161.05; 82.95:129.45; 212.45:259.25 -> 0.03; 22.3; 23.7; 22.8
